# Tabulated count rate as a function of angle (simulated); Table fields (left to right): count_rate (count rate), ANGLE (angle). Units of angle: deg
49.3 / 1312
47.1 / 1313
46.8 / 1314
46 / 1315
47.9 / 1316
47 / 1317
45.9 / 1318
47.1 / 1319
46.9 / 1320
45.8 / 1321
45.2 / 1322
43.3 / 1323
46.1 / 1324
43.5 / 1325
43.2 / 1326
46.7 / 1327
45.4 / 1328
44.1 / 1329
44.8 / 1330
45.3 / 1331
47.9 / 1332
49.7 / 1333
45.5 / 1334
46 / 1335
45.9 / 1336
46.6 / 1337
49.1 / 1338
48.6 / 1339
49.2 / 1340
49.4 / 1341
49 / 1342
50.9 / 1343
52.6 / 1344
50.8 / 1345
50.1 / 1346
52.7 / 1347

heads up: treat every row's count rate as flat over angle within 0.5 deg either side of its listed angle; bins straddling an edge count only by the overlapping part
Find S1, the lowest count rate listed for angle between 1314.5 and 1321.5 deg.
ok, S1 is 45.8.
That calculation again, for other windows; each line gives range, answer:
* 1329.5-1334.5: 44.8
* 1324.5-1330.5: 43.2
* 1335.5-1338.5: 45.9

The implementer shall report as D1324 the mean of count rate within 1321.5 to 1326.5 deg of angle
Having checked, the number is 44.3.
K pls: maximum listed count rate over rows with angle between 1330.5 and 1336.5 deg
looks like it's 49.7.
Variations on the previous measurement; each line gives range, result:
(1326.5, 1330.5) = 46.7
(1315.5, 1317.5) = 47.9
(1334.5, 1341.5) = 49.4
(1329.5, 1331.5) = 45.3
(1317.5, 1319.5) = 47.1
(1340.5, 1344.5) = 52.6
